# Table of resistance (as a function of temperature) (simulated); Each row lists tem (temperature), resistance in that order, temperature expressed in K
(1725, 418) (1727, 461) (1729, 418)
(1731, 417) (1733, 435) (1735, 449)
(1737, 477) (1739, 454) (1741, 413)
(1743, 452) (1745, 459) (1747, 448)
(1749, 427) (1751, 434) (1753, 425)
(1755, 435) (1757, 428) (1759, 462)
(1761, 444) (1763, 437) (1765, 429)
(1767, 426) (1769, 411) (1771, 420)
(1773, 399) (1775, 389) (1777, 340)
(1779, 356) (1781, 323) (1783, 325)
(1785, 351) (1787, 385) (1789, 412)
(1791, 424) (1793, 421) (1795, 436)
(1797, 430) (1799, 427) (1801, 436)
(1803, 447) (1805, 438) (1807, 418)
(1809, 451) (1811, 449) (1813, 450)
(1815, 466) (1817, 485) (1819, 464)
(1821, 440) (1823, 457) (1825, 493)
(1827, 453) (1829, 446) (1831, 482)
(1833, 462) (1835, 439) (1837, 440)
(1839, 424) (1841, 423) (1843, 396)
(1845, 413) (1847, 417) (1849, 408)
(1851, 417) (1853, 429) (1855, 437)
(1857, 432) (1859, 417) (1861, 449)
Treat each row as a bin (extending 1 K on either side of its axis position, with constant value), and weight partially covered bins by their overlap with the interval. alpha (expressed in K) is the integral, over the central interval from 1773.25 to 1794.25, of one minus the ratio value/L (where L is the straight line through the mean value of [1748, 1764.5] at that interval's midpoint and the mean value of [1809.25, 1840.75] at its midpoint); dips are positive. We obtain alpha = 3.3 K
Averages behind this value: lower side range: 436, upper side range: 456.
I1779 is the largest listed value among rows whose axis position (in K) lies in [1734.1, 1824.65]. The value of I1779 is 485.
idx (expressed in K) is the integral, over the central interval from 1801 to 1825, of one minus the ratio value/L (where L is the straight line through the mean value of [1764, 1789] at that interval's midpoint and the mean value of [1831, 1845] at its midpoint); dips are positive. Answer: -2.4 K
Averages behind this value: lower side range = 381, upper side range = 433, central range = 452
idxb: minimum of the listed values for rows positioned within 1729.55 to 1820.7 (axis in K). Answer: 323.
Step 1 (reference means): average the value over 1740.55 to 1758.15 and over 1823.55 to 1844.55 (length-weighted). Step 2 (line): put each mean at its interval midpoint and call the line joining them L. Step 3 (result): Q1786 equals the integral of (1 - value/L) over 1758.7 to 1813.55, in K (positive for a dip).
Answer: 3.65 K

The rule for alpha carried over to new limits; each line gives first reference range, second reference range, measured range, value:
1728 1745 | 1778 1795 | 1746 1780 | -0.9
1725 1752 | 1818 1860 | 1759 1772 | 0.3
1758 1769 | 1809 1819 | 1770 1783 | 2.2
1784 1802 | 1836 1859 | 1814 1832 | -2.0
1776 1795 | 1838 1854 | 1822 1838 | -2.1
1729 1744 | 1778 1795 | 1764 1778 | -0.1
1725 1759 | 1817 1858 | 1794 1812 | 0.1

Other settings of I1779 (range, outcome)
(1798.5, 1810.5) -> 451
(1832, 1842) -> 462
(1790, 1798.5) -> 436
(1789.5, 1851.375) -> 493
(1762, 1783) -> 437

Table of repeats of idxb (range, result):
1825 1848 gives 396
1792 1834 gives 418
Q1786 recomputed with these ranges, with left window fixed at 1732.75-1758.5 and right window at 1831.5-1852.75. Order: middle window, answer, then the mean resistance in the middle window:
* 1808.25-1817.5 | -0.6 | 459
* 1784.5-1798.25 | 0.7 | 411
